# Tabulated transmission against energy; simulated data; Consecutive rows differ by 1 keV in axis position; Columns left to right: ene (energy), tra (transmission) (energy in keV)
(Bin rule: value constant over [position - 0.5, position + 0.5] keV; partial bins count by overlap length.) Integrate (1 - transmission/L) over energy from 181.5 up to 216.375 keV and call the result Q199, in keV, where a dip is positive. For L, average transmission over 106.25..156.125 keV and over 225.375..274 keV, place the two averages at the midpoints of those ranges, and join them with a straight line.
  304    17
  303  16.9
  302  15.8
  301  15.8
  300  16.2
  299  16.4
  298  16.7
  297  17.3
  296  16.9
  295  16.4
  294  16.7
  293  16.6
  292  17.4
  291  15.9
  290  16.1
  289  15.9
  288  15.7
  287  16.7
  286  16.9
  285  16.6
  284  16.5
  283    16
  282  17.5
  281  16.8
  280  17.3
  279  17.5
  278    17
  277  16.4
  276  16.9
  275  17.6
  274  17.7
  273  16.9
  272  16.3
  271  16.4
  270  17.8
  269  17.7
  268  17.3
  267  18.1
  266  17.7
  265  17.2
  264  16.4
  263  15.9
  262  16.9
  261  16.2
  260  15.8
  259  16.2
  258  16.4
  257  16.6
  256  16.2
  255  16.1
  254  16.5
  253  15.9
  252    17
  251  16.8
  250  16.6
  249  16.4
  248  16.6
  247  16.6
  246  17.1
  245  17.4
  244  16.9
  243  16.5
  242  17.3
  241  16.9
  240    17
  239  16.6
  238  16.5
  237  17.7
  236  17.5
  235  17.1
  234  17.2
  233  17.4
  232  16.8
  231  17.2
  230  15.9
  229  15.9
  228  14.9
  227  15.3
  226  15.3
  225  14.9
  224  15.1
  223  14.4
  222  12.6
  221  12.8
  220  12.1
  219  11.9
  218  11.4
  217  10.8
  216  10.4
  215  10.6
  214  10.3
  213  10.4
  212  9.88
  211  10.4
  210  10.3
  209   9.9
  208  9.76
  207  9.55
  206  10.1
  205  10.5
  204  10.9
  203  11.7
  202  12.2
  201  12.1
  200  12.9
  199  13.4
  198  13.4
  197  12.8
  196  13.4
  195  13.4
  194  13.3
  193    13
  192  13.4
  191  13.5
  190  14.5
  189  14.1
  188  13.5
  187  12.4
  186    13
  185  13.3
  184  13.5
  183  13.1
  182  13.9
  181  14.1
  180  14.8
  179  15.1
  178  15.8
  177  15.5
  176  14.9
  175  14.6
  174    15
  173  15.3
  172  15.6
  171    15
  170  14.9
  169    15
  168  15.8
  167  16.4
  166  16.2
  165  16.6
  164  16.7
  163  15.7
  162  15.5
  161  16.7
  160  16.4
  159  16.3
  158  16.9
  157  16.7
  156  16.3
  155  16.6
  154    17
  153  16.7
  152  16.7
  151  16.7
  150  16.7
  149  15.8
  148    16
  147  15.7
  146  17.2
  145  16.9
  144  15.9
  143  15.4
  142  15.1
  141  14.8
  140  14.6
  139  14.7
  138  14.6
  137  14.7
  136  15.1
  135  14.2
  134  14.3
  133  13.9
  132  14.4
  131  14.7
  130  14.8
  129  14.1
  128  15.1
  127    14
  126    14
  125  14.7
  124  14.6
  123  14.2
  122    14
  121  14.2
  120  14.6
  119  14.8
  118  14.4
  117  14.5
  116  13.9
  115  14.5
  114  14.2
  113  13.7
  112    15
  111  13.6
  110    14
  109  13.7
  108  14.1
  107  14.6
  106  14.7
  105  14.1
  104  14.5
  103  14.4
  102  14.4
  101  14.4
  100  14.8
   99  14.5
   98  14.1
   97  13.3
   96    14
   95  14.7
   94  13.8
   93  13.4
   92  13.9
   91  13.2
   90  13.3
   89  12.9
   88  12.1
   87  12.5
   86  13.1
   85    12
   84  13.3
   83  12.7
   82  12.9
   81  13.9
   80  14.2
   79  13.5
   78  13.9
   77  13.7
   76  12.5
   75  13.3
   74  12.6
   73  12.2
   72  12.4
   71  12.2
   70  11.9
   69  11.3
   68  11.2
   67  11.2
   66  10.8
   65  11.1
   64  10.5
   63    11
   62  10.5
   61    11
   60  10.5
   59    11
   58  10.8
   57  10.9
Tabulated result 8.4 keV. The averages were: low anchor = 14.9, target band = 12.1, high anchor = 16.7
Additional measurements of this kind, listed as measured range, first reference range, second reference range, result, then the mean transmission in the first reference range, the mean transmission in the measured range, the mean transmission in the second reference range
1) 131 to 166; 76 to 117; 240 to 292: -2.6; 13.8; 15.8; 16.7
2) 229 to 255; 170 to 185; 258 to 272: -0.9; 14.7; 16.8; 16.9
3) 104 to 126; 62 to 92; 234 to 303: -1.6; 12.5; 14.3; 16.7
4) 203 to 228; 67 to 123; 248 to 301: 6.3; 13.6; 11.7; 16.7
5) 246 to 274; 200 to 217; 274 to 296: -3.8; 10.6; 16.7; 16.7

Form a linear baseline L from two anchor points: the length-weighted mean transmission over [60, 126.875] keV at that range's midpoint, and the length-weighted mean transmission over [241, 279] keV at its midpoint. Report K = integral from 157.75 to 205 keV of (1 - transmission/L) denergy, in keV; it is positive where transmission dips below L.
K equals 2.5 keV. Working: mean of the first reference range 13.3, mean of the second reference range 16.8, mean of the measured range 14.3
